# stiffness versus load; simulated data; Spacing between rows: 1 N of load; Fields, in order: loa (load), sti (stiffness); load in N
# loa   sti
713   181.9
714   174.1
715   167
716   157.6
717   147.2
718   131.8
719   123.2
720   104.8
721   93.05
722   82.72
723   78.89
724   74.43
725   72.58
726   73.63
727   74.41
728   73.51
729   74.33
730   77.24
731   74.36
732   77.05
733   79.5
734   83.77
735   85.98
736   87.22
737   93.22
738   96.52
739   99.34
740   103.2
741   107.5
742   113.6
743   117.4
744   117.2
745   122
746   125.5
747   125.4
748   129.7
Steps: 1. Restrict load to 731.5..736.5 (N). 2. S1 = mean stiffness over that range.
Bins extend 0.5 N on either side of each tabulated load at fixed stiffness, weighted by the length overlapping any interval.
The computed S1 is 82.7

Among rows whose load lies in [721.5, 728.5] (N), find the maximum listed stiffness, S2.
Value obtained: 82.72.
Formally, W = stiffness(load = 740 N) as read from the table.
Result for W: 103.2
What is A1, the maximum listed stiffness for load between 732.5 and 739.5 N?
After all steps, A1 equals 99.34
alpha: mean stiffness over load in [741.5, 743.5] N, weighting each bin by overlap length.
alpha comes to 116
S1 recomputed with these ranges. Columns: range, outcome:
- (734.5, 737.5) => 88.8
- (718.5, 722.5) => 101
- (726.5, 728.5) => 74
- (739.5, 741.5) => 105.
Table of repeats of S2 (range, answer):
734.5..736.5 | 87.22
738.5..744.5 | 117.4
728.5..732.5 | 77.24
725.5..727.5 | 74.41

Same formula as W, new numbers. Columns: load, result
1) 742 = 113.6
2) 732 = 77.05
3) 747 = 125.4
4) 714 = 174.1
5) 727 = 74.41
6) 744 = 117.2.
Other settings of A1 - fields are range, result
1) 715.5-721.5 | 157.6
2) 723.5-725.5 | 74.43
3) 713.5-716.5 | 174.1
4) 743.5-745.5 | 122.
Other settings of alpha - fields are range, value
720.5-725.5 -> 80.3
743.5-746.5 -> 122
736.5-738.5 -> 94.9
